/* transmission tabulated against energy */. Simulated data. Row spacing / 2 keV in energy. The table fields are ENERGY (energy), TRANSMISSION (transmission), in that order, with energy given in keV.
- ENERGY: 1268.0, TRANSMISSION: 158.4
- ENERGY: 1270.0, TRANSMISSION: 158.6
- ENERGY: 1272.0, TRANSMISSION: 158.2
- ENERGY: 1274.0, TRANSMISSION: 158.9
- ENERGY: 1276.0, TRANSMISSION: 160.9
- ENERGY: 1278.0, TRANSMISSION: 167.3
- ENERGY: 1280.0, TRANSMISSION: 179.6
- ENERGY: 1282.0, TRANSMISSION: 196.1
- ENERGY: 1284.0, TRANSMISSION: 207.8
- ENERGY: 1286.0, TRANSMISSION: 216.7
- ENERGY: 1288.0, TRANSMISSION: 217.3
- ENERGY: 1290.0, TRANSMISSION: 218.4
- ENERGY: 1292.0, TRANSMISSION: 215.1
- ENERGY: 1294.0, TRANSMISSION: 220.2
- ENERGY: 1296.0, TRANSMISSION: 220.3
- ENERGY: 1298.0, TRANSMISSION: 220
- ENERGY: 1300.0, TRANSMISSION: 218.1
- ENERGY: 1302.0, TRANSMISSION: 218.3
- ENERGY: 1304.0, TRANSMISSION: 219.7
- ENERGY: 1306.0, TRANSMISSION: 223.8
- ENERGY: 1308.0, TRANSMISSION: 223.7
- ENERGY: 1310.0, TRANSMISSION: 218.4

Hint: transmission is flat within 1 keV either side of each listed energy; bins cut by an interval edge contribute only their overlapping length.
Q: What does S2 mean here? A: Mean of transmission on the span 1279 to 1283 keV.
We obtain 188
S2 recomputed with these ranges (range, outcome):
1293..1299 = 220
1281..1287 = 207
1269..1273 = 158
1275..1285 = 182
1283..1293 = 215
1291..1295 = 218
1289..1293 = 217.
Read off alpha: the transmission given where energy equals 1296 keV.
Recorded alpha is 220.3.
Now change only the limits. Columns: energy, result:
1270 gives 158.6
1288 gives 217.3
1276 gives 160.9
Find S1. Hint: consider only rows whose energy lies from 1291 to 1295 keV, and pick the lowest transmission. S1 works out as 215.1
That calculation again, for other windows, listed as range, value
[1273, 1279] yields 158.9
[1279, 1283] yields 179.6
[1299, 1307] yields 218.1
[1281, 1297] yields 196.1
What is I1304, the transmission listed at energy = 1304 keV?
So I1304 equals 219.7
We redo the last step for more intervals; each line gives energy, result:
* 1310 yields 218.4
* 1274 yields 158.9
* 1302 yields 218.3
